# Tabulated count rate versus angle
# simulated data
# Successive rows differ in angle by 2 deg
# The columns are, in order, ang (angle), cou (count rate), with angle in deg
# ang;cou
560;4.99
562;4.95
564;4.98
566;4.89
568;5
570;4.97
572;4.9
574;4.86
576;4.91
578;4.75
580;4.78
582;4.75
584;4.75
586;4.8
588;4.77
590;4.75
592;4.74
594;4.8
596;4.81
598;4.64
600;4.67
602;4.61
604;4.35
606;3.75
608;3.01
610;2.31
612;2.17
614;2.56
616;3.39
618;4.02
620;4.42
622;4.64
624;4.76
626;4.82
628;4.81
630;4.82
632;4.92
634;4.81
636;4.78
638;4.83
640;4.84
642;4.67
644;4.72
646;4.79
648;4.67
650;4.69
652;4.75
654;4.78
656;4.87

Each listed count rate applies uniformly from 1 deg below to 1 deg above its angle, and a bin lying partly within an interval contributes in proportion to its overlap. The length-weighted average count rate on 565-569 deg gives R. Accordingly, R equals 4.95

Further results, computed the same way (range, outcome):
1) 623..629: 4.8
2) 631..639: 4.83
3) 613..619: 3.32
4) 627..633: 4.85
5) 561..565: 4.96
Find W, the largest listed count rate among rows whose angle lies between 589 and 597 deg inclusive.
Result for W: 4.81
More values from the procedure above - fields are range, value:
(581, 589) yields 4.8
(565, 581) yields 5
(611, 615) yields 2.56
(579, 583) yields 4.78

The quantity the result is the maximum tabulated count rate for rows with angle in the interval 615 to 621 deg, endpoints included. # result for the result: 4.42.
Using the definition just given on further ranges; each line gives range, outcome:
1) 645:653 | 4.79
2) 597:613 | 4.67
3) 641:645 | 4.72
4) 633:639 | 4.83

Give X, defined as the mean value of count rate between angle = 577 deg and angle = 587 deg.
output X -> 4.77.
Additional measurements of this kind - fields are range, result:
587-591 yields 4.76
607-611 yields 2.66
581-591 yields 4.76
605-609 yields 3.38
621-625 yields 4.7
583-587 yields 4.78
